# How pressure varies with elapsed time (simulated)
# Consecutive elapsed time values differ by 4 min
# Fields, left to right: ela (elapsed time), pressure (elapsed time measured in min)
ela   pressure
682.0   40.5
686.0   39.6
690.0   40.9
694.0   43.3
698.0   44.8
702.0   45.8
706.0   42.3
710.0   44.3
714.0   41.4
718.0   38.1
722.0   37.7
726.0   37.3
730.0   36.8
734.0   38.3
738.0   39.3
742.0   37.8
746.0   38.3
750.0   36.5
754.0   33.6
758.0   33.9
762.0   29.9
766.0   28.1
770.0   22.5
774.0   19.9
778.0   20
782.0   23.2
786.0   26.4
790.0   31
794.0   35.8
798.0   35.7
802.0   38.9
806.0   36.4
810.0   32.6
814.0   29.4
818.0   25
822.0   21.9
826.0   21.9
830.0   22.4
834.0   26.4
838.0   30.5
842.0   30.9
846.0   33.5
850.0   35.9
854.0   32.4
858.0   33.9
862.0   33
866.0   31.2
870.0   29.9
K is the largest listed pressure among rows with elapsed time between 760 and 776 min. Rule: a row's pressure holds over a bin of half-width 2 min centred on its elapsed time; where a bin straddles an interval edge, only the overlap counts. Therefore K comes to 29.9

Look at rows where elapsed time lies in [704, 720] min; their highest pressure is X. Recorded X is 44.3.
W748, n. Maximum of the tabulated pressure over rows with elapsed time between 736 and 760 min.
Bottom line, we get 39.3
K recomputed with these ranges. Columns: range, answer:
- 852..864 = 33.9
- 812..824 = 29.4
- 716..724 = 38.1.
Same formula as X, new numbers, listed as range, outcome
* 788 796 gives 35.8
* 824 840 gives 30.5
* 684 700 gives 44.8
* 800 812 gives 38.9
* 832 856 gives 35.9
